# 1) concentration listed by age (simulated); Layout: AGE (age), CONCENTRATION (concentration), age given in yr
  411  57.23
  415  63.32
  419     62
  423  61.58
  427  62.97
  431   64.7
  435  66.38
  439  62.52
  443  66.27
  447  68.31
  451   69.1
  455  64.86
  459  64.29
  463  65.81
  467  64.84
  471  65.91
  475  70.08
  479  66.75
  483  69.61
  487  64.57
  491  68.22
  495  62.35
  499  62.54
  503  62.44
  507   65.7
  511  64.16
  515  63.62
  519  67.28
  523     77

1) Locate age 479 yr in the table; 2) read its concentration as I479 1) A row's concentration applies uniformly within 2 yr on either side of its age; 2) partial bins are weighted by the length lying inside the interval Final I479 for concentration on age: 66.75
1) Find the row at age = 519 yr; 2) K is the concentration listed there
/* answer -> 67.28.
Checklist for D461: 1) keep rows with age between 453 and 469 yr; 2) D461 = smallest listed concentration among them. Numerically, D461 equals 64.29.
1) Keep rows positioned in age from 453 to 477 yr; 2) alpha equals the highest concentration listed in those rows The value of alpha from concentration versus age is 70.08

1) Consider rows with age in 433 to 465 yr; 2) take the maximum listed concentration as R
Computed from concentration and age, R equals 69.1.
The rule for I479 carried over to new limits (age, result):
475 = 70.08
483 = 69.61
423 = 61.58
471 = 65.91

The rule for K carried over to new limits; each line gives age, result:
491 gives 68.22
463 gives 65.81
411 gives 57.23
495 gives 62.35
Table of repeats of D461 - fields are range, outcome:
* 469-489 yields 64.57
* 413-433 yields 61.58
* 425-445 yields 62.52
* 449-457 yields 64.86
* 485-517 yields 62.35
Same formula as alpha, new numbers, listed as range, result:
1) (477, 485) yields 69.61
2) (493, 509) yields 65.7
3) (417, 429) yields 62.97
